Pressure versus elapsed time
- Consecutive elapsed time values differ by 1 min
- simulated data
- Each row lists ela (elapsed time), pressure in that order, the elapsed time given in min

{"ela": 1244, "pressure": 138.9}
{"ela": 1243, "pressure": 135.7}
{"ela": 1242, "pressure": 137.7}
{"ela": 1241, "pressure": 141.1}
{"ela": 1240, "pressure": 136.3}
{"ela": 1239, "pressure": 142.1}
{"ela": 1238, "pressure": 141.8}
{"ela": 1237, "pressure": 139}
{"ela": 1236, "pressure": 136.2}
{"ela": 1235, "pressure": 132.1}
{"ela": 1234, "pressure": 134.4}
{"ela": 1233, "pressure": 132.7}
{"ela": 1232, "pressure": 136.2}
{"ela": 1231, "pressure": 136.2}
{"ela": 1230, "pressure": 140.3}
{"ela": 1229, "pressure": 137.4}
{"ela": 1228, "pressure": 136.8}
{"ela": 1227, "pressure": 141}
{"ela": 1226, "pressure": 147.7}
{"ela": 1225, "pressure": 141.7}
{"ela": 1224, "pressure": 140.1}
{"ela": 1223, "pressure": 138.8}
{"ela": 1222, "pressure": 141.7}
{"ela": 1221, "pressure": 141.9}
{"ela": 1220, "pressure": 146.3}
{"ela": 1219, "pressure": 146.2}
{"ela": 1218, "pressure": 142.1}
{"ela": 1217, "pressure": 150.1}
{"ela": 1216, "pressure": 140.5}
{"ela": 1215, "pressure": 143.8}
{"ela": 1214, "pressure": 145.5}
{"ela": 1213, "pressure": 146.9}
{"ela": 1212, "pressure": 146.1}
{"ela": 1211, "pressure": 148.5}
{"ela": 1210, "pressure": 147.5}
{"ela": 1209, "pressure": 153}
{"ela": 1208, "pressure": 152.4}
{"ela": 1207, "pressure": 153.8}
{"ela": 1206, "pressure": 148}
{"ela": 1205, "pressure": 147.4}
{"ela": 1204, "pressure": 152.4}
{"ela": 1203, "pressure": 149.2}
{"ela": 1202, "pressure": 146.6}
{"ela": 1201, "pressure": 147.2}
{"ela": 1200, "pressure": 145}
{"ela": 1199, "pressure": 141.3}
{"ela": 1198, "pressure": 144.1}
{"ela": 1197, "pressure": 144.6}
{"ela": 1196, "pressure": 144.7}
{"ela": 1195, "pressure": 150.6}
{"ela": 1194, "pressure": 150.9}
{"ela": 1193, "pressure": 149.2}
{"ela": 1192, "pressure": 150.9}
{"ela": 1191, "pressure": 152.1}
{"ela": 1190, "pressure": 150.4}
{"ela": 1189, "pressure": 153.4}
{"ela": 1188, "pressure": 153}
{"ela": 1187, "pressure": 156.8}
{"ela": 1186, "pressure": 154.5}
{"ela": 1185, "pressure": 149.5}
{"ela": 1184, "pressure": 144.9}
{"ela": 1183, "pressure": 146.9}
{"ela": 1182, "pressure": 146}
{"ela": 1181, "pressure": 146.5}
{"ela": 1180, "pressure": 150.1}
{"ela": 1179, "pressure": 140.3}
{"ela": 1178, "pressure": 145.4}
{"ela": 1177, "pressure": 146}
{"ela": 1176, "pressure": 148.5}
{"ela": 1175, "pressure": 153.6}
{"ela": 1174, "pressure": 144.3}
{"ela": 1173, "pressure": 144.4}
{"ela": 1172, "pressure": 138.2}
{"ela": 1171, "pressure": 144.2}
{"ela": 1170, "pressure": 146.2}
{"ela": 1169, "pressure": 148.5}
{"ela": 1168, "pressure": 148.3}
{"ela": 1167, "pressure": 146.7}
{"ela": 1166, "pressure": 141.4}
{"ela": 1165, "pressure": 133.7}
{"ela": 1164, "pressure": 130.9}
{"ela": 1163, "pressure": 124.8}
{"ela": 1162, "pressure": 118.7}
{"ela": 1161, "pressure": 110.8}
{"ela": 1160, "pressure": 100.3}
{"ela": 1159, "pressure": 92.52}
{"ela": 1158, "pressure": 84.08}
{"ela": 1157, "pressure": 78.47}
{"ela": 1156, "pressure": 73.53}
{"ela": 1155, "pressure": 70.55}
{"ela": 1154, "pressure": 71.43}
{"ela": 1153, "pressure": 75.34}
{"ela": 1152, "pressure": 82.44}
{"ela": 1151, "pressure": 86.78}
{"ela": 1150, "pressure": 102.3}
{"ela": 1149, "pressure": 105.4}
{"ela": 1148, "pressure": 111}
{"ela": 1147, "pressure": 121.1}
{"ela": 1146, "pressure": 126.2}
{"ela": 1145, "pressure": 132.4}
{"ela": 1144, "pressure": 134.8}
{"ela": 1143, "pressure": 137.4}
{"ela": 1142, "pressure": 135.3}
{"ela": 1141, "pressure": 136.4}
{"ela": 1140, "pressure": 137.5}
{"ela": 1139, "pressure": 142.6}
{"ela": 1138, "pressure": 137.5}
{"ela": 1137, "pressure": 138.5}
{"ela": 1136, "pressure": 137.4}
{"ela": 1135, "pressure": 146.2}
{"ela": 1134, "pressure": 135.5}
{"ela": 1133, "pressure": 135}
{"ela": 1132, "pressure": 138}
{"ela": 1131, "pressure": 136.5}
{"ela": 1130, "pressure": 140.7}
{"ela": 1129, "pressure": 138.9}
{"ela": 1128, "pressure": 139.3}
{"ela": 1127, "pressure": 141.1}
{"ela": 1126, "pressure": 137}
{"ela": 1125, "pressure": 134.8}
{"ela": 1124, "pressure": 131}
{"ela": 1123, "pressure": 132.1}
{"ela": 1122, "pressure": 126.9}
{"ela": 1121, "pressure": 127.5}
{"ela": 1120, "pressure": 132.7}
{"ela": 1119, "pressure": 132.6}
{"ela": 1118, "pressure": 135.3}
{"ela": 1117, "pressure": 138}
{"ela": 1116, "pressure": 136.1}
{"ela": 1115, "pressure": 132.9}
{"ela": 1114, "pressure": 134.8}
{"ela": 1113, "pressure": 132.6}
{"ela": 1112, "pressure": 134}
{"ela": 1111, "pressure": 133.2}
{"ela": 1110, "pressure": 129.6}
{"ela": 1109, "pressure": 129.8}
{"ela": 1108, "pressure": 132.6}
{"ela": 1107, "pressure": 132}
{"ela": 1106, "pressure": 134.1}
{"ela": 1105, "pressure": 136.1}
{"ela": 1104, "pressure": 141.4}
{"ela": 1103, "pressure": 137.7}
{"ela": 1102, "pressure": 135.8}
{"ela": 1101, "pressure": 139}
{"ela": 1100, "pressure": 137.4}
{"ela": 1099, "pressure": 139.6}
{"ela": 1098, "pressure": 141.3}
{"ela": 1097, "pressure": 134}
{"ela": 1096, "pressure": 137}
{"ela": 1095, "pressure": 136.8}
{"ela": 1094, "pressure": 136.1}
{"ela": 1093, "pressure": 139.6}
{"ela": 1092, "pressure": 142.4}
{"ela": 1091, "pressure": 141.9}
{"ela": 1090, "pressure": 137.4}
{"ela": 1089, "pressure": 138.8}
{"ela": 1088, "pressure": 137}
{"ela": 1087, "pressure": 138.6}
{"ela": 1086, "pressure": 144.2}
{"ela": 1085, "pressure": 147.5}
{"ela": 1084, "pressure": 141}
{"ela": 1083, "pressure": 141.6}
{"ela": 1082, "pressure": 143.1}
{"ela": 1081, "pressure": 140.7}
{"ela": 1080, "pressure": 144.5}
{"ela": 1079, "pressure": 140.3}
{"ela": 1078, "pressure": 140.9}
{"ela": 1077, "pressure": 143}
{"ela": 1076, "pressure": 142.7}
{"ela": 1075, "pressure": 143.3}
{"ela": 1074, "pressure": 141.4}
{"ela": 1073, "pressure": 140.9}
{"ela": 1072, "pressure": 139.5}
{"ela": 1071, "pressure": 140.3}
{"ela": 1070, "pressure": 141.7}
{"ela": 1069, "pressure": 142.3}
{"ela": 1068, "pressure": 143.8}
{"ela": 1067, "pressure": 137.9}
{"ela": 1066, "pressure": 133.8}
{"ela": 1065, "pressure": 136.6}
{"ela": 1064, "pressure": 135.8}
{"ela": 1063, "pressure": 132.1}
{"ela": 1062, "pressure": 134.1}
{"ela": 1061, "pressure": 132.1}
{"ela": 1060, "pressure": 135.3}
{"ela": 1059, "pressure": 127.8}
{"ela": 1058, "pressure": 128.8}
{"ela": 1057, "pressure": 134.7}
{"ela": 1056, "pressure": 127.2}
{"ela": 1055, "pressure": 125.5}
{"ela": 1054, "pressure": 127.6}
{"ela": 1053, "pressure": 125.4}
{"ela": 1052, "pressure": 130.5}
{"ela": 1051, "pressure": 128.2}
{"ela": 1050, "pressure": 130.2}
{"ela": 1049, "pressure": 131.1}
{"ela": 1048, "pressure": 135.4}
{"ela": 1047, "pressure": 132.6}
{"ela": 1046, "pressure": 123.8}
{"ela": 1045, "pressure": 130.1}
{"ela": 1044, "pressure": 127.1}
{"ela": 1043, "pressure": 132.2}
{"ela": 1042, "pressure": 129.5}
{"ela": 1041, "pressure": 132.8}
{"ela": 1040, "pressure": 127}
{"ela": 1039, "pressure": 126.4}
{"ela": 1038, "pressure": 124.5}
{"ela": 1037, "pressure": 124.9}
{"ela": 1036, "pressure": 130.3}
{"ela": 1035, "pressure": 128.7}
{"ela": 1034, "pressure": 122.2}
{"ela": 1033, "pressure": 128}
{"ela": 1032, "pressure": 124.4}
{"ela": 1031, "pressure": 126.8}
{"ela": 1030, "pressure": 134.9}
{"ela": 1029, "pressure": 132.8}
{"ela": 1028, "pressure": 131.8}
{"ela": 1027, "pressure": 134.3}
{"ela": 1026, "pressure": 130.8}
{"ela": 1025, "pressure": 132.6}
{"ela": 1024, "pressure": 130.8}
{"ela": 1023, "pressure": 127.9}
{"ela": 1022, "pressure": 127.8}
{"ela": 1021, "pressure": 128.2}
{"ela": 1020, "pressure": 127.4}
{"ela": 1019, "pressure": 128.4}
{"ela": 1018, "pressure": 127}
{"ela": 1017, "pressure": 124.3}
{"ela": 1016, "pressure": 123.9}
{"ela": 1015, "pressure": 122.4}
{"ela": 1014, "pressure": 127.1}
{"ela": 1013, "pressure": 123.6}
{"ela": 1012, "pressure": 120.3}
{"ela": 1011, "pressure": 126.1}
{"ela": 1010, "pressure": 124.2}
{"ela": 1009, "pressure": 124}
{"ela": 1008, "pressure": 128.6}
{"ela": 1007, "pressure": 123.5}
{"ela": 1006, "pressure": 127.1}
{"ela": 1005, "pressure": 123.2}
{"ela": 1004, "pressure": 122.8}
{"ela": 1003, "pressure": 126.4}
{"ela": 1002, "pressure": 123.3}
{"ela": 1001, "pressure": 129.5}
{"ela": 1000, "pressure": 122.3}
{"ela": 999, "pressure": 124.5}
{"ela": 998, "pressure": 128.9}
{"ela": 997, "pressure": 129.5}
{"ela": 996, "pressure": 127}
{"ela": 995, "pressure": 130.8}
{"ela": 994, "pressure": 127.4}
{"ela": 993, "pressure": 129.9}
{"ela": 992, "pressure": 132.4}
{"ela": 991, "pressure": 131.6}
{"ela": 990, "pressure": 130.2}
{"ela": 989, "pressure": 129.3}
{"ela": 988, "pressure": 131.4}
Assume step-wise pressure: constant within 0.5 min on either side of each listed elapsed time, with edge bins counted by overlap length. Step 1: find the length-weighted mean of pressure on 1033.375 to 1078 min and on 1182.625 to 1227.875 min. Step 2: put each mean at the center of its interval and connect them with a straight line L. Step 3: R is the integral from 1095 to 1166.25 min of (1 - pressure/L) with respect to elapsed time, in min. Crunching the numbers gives 7.14 min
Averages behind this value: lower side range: 133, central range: 126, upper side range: 147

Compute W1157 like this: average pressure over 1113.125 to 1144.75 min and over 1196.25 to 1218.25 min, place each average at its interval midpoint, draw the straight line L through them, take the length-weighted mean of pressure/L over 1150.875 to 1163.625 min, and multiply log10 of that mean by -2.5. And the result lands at 0.48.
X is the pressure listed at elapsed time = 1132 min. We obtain 138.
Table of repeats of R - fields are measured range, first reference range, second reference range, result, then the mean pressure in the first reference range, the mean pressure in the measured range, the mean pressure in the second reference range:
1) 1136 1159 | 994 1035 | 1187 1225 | 5.0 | 127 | 110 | 147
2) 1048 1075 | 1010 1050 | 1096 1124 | -0.7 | 128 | 134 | 134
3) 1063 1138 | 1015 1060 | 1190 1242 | -2.0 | 129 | 138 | 144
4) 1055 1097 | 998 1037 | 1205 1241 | -2.3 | 127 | 138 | 142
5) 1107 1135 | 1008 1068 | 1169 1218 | 0.9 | 129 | 135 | 148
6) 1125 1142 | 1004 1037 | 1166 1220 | 0.3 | 127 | 138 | 148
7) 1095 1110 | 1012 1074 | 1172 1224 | 0.1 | 131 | 136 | 147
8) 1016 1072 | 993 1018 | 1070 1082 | 1.5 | 126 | 131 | 142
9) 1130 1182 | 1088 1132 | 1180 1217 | 6.1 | 136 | 126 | 148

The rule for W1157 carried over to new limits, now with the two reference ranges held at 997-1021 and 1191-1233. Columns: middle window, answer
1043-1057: 0.00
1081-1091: -0.07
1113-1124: 0.03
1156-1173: 0.14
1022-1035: -0.02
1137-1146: 0.02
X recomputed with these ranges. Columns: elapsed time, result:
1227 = 141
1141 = 136.4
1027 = 134.3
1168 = 148.3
